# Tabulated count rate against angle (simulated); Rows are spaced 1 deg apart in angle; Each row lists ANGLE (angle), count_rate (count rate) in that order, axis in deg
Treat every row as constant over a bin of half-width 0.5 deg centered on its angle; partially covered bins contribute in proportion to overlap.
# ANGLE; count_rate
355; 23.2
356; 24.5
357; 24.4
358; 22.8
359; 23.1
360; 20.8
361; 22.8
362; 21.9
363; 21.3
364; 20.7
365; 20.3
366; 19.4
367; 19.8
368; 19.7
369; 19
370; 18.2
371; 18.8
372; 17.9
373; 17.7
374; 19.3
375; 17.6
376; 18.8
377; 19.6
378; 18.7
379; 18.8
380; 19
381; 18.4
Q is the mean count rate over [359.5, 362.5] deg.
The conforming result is 21.8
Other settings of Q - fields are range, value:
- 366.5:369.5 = 19.5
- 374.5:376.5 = 18.2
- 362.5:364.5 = 21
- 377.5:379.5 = 18.8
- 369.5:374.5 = 18.4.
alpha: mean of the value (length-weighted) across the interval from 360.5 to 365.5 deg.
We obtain 21.4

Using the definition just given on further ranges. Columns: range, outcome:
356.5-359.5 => 23.4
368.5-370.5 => 18.6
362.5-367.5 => 20.3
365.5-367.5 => 19.6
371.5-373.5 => 17.8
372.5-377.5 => 18.6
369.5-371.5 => 18.5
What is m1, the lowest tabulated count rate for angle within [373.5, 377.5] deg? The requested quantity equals 17.6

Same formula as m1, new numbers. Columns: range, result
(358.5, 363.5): 20.8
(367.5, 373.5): 17.7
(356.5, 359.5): 22.8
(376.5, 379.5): 18.7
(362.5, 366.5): 19.4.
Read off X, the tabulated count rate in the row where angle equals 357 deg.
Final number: 24.4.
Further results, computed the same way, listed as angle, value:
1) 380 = 19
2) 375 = 17.6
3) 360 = 20.8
